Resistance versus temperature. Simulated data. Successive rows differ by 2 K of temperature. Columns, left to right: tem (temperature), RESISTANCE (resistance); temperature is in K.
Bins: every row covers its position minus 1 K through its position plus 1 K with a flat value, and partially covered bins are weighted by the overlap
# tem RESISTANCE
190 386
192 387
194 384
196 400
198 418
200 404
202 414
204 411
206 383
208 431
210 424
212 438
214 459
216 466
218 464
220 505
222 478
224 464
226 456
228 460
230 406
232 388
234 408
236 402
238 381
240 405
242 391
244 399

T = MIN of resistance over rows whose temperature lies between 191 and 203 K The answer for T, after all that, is 384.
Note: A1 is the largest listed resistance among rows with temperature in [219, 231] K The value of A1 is 505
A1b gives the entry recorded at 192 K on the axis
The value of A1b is 387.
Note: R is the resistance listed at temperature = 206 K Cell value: 383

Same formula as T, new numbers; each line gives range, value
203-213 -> 383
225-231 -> 406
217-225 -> 464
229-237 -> 388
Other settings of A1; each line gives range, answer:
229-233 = 406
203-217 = 466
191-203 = 418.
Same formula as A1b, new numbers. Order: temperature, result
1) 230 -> 406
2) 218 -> 464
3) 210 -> 424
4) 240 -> 405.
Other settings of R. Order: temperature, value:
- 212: 438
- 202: 414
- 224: 464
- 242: 391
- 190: 386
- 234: 408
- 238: 381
